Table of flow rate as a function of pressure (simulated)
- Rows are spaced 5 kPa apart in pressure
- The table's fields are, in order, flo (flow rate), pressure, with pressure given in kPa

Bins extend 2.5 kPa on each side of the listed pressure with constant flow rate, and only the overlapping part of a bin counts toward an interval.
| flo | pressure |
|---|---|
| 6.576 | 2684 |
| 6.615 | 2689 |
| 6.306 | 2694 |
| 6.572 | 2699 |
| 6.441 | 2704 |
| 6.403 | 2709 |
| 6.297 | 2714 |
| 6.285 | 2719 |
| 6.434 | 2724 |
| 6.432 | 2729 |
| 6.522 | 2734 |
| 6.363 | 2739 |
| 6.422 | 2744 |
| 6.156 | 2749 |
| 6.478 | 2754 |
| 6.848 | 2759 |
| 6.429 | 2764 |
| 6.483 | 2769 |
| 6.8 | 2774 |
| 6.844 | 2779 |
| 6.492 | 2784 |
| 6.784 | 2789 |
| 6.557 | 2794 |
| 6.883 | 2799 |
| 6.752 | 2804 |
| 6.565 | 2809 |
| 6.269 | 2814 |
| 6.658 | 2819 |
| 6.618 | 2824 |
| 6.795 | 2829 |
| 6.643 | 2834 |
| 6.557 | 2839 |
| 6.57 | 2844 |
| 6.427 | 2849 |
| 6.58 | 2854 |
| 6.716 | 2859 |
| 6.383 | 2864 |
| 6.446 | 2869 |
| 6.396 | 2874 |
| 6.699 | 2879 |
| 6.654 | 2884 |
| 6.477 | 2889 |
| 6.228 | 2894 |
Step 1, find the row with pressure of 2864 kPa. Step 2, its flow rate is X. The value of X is 6.383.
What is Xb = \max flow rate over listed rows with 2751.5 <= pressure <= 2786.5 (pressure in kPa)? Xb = 6.848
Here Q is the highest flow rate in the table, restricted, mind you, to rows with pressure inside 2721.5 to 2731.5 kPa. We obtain 6.434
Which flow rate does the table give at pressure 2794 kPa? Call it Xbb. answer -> 6.557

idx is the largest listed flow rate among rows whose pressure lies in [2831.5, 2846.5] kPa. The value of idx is 6.643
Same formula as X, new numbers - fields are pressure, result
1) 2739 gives 6.363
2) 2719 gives 6.285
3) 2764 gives 6.429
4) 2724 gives 6.434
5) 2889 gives 6.477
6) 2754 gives 6.478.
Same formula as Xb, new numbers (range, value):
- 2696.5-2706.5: 6.572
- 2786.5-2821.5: 6.883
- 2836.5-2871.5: 6.716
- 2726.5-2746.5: 6.522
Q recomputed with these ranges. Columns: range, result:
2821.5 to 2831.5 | 6.795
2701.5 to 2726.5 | 6.441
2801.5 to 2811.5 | 6.752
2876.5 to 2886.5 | 6.699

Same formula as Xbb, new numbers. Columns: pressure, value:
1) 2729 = 6.432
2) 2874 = 6.396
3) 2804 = 6.752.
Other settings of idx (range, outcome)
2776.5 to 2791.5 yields 6.844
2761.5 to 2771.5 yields 6.483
